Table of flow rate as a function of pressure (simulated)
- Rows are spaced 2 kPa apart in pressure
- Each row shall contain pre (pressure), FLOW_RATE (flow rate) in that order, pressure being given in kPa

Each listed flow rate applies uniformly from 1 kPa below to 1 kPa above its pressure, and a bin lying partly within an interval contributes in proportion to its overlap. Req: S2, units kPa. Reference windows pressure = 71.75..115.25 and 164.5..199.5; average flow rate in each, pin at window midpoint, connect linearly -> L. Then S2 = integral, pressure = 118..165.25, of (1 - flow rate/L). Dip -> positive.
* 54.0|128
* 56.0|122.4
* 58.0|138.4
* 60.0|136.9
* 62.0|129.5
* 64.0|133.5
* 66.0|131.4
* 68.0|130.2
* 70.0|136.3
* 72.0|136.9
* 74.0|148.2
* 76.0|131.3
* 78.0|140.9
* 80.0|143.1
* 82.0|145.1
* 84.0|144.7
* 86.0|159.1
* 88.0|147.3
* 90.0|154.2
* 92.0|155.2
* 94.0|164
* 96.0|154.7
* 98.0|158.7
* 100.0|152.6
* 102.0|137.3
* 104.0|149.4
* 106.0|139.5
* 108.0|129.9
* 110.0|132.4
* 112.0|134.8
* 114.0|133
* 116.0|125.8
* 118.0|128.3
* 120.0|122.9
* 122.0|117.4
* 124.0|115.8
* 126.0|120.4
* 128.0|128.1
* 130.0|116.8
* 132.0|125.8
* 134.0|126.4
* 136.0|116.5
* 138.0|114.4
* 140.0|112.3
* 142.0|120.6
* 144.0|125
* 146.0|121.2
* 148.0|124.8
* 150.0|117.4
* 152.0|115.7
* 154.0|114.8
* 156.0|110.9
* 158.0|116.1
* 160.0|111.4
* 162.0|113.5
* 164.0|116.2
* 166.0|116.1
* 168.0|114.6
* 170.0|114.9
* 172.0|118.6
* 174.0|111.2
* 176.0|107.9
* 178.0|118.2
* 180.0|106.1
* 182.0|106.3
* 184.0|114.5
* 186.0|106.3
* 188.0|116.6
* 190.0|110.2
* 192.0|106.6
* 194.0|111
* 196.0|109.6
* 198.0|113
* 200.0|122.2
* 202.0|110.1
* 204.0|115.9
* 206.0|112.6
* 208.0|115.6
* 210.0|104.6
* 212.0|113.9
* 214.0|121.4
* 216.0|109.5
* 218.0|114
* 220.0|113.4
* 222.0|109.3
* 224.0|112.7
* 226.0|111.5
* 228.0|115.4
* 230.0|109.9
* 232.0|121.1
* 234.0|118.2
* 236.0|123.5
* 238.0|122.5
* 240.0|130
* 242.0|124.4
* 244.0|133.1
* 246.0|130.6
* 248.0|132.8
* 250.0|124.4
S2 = 3.1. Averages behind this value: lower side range 145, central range 119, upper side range 112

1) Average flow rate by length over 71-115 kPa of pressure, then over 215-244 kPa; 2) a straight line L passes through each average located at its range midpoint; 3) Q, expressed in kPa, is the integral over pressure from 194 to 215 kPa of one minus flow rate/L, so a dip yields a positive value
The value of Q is 1.5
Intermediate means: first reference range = 145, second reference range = 117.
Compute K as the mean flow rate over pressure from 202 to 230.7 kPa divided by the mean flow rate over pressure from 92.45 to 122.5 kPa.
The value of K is 0.81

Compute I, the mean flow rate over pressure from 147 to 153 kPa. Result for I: 119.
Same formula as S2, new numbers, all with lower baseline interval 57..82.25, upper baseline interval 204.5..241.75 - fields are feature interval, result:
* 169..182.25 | 1.1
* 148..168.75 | 1.6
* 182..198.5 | 1.3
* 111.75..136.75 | 1.1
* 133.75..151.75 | 1.0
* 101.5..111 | -0.4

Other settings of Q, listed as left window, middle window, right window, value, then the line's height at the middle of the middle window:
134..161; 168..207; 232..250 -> 2.88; 121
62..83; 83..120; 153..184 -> -3.92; 130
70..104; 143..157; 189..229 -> 1.21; 130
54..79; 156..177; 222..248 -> 2.09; 126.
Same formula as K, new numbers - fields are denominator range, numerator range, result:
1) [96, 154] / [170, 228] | 0.88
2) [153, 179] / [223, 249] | 1.07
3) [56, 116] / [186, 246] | 0.82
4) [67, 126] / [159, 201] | 0.80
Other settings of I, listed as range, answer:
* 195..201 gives 115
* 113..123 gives 125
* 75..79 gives 136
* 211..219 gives 115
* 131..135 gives 126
